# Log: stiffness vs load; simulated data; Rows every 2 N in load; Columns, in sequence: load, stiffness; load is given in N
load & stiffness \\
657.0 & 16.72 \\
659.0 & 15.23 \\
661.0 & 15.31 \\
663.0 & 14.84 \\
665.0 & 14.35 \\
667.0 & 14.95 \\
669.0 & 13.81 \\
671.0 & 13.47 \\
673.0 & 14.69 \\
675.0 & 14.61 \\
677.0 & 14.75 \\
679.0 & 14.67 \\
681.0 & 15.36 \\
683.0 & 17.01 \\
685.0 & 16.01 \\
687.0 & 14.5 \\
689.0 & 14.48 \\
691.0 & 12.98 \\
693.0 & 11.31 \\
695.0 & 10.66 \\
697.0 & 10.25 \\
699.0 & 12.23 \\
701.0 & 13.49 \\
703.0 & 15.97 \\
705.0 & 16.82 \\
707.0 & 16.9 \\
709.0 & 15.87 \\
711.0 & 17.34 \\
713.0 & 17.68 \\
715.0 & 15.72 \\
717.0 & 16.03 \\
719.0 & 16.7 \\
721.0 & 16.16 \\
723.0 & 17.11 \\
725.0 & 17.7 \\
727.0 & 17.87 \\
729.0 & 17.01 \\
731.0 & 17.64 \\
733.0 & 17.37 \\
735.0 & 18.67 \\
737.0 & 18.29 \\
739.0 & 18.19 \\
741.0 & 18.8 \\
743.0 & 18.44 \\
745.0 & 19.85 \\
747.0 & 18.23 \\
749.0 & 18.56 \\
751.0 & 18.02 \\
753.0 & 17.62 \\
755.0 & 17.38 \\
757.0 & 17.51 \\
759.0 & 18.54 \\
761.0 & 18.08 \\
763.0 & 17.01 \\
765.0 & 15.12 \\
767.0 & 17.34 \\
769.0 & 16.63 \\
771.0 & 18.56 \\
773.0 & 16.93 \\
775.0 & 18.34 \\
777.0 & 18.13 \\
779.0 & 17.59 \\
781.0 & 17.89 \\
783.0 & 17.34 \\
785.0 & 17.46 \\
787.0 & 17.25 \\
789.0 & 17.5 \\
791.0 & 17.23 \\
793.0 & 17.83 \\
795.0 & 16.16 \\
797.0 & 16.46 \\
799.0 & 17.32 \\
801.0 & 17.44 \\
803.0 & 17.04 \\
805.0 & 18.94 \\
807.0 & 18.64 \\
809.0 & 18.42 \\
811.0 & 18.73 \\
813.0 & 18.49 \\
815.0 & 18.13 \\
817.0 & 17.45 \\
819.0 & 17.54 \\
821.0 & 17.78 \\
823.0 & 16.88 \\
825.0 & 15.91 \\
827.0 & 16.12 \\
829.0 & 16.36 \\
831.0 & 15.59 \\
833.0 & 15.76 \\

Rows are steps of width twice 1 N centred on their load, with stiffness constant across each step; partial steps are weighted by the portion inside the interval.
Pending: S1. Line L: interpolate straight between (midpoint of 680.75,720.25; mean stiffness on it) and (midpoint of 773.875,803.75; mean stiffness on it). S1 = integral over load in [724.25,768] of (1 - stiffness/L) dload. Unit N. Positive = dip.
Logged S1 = -4.6 N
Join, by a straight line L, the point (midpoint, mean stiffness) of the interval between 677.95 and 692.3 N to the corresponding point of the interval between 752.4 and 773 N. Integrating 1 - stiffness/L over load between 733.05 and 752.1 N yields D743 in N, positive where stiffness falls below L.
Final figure -2.0 N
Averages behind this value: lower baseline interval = 14.9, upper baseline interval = 17.4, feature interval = 18.5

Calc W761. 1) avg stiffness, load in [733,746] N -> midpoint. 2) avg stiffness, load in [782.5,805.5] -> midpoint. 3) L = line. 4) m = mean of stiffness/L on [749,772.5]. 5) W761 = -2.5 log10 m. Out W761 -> 0.04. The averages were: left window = 18.6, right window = 17.3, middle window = 17.5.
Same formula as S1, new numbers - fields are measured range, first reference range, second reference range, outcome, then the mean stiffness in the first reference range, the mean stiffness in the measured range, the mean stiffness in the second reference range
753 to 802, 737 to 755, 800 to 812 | 2.44 N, 18.4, 17.4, 18.2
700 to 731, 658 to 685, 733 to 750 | 1.10 N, 14.9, 16.6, 18.6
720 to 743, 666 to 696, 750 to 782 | -2.19 N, 14.2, 17.7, 17.5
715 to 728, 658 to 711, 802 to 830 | -1.26 N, 14.5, 16.8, 17.6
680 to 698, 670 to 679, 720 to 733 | 1.83 N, 14.4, 13.6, 17.3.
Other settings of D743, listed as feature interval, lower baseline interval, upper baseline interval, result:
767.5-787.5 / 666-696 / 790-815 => -0.7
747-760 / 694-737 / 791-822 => -1.0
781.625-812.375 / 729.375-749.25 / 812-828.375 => 0.0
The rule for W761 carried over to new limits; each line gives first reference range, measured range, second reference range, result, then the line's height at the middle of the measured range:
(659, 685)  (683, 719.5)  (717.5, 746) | 0.11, 16.3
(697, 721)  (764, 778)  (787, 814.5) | -0.02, 17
